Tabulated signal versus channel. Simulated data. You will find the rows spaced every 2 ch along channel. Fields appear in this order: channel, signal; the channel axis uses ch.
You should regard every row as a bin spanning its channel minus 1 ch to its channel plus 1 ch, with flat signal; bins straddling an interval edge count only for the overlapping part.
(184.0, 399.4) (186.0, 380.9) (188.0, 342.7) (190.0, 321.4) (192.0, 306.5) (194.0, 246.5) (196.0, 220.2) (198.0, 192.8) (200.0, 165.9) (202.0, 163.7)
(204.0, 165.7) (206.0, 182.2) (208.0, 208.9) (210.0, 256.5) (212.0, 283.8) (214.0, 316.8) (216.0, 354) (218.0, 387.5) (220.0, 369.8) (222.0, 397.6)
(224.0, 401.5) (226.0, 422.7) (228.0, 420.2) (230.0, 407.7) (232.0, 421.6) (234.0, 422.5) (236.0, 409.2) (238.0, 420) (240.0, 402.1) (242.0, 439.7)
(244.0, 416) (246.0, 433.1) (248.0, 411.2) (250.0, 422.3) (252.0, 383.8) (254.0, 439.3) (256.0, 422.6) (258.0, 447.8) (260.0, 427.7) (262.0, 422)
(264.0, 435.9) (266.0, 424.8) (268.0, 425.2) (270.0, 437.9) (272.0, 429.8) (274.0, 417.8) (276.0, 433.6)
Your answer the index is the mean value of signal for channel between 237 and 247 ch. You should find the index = 422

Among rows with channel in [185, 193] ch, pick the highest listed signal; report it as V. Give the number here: 380.9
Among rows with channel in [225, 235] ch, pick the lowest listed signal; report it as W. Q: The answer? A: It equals 407.7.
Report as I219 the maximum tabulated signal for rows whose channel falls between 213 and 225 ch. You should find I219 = 401.5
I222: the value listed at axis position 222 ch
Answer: 397.6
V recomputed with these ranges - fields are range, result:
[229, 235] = 422.5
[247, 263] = 447.8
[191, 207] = 306.5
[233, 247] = 439.7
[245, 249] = 433.1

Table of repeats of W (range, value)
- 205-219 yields 182.2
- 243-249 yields 411.2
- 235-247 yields 402.1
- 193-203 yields 163.7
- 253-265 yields 422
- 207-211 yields 208.9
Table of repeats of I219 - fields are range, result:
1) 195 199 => 220.2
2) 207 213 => 283.8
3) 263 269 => 435.9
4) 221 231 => 422.7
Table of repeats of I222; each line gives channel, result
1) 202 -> 163.7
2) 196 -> 220.2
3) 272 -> 429.8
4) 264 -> 435.9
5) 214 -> 316.8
